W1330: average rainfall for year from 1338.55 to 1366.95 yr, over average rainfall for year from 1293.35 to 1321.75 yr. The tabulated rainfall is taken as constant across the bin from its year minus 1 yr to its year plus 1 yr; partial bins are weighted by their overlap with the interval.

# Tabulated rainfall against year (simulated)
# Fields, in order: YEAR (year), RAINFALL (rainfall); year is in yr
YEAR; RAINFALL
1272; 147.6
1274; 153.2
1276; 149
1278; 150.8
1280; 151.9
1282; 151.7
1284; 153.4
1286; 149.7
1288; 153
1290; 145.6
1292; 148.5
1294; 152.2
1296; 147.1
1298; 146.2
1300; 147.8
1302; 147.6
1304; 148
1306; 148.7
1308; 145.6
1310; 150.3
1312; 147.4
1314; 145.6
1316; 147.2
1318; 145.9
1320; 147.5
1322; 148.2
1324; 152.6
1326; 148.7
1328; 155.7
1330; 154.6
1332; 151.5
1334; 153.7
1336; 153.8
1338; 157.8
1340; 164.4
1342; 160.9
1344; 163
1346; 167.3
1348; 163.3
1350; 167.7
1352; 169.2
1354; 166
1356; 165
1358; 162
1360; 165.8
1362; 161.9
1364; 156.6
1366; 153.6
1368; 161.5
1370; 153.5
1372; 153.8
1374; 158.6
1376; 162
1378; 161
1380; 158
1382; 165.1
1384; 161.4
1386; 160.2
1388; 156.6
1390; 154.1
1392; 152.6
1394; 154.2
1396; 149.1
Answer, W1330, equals 1.1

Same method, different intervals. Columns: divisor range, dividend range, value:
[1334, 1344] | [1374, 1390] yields 1.01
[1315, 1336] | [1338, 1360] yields 1.09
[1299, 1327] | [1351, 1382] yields 1.09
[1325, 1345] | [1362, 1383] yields 1.01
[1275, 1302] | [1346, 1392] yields 1.07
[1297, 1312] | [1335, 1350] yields 1.10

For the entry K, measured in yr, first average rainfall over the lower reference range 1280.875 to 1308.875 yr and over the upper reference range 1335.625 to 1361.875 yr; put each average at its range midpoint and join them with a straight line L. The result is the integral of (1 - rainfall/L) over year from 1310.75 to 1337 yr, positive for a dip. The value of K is 1.1 yr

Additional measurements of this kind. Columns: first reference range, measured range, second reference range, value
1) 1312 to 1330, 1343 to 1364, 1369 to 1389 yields -1.4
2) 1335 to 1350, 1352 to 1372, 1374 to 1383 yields 0.1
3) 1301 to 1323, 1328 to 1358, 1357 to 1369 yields -1.1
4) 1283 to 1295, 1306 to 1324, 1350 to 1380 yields 0.7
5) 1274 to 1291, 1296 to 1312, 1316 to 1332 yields 0.3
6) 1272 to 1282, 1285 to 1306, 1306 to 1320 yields 0.1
